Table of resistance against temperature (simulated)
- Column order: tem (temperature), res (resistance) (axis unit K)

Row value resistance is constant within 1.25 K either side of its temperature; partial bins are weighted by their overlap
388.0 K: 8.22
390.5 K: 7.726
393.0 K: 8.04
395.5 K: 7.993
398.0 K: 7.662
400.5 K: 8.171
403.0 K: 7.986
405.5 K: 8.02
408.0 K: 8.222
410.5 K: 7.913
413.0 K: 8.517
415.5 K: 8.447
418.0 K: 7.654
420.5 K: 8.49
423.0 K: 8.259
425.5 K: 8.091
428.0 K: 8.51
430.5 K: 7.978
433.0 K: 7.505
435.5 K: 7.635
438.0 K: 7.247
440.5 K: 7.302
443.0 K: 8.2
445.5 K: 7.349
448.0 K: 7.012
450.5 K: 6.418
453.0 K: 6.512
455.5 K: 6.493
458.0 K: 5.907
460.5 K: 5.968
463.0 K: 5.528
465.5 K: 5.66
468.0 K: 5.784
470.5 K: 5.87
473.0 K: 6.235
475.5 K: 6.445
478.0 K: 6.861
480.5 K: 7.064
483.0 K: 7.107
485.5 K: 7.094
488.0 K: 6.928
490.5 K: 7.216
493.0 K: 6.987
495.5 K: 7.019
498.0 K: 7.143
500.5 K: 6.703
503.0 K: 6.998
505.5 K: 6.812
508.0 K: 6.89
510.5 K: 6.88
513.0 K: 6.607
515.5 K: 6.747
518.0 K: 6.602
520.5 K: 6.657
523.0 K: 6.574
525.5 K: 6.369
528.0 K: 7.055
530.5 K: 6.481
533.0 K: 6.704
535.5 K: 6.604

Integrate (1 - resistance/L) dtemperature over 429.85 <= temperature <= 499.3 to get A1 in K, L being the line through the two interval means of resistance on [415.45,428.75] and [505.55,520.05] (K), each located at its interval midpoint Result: 6.7 K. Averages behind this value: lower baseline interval 8.21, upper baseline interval 6.75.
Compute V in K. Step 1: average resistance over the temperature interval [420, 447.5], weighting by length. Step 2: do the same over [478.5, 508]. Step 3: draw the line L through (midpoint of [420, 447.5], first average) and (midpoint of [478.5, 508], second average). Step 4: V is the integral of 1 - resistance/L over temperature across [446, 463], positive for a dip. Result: 2.66 K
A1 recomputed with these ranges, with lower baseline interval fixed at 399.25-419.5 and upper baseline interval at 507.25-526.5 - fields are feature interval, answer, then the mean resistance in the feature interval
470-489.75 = 1.15 K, 6.75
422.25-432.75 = -0.35 K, 8.14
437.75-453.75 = 0.98 K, 7.16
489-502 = -0.11 K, 7.01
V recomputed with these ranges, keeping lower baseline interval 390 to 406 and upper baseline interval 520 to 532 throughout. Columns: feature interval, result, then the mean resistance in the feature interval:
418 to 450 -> -0.8 K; 7.76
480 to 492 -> -0.1 K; 7.08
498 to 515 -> 0.0 K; 6.84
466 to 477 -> 1.7 K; 6.07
